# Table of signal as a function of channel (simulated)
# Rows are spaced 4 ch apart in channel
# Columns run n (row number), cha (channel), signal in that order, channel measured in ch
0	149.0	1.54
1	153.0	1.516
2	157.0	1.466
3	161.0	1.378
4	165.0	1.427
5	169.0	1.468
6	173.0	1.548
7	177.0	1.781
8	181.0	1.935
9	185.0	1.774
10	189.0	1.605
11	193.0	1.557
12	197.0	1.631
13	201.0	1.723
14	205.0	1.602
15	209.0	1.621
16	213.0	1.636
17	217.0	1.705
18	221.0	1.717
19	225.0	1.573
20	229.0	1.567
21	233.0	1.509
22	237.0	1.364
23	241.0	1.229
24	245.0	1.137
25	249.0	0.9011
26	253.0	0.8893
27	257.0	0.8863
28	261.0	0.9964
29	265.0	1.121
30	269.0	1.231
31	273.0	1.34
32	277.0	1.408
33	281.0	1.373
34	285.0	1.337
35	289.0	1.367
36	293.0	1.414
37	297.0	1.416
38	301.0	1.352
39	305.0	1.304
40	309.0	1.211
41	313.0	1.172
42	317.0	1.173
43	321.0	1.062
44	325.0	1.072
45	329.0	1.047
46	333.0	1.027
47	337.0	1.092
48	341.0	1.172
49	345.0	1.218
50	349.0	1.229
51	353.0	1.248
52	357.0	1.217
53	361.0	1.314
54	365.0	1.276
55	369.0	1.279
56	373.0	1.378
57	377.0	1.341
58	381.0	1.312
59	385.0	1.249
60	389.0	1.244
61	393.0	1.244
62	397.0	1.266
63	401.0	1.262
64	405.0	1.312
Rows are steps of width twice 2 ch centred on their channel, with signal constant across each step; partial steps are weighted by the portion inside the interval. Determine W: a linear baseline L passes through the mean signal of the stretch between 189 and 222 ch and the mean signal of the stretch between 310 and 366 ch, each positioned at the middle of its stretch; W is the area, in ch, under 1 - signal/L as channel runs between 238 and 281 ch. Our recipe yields 9.28 ch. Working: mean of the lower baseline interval 1.64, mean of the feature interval 1.13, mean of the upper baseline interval 1.16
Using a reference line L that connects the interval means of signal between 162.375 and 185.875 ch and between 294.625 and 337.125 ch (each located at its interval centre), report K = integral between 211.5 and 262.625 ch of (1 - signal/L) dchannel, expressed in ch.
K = 4.6 ch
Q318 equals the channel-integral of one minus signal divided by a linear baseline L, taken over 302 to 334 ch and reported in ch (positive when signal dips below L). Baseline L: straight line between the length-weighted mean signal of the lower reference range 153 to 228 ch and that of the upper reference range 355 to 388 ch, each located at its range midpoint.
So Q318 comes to 5.7 ch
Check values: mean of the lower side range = 1.62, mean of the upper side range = 1.29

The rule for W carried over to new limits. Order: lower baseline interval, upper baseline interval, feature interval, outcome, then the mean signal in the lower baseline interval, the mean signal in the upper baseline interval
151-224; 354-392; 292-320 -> 2.5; 1.62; 1.29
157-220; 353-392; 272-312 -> 2.4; 1.62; 1.29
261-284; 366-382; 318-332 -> 2.5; 1.27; 1.33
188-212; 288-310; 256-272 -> 4.0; 1.62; 1.35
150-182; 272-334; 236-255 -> 4.0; 1.55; 1.26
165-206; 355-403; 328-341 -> 2.8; 1.65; 1.28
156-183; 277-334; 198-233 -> -4.1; 1.58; 1.25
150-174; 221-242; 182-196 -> -1.8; 1.47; 1.48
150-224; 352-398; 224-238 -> 0.3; 1.61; 1.28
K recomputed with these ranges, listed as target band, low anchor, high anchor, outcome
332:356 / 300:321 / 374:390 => 1.6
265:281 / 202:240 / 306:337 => 0.4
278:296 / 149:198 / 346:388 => 0.4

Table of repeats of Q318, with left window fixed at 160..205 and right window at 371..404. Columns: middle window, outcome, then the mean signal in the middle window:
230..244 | 1.6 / 1.37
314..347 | 6.5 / 1.11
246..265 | 7.0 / 0.951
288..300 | 0.4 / 1.4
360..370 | 0.3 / 1.29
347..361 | 1.0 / 1.24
